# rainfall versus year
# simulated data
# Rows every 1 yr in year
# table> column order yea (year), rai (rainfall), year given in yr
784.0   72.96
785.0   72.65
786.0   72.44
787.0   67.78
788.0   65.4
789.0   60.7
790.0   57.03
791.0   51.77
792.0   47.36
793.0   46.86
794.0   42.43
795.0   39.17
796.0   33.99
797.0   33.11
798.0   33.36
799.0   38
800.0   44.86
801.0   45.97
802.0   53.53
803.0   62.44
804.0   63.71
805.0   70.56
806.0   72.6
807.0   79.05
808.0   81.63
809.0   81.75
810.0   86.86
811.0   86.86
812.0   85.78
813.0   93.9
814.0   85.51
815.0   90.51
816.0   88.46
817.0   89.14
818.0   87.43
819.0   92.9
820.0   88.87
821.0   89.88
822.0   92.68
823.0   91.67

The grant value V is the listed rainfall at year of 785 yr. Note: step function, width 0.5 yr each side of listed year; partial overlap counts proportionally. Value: 72.65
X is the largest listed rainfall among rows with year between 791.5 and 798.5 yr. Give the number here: 47.36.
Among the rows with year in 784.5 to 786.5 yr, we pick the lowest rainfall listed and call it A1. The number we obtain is 72.44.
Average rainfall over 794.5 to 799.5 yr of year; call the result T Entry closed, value 35.5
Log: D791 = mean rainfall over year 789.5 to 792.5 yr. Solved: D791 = 52.1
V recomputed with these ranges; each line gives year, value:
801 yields 45.97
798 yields 33.36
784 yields 72.96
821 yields 89.88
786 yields 72.44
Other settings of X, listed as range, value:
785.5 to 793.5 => 72.44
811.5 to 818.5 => 93.9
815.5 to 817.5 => 89.14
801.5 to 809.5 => 81.75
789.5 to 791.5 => 57.03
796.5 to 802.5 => 53.53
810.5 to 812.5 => 86.86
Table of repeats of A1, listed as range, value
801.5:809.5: 53.53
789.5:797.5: 33.11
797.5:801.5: 33.36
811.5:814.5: 85.51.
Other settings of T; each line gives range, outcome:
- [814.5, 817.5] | 89.4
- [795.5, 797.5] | 33.5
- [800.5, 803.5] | 54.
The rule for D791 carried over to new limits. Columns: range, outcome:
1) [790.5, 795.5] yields 45.5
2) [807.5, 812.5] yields 84.6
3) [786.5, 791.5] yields 60.5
